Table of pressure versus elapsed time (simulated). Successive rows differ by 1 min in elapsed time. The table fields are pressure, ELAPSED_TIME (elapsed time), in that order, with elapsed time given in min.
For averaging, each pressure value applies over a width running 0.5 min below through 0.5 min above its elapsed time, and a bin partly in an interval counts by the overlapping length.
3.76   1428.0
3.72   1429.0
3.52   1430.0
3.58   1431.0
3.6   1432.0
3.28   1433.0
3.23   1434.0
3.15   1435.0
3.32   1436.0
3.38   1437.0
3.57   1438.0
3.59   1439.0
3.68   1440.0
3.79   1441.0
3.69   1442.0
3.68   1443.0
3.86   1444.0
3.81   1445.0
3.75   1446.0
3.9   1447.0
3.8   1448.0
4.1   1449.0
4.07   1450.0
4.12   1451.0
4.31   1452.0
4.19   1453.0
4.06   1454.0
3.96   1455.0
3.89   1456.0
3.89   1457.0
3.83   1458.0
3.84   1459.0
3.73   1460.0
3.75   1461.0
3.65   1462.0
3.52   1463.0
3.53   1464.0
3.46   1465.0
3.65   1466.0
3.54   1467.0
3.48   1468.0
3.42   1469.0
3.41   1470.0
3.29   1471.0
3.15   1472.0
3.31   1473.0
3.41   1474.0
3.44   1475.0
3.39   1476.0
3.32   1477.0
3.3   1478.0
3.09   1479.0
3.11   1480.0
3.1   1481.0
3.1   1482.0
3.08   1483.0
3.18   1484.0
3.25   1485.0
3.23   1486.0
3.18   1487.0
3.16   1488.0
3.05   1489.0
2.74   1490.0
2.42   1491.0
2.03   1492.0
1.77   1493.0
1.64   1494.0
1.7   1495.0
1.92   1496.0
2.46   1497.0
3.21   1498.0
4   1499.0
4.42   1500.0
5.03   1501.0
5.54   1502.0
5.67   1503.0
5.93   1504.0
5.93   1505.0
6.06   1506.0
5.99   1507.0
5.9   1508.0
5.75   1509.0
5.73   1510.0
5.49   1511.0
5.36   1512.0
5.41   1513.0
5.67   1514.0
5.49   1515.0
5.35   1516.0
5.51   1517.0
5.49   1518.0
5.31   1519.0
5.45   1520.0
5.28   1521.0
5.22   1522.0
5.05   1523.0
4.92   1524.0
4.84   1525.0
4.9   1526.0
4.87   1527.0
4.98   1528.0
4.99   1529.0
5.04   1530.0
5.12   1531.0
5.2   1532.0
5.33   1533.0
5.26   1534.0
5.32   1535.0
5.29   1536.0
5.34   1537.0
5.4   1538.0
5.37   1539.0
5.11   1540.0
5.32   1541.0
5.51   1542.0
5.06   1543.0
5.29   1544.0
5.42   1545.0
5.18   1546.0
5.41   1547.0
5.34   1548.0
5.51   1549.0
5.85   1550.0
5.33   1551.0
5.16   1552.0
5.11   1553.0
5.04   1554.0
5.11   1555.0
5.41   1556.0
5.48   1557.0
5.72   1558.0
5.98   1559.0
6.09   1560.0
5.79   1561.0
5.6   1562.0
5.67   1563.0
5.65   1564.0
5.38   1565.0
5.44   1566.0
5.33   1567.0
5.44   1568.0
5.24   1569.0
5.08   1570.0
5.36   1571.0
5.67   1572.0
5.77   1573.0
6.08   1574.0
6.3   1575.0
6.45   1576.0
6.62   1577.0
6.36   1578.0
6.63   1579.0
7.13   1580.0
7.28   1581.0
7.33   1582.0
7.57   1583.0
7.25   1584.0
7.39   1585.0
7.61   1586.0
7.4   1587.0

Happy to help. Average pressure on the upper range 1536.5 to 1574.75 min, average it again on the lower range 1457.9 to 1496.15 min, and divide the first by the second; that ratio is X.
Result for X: 1.74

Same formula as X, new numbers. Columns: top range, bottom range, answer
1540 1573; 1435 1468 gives 1.44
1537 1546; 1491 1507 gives 1.38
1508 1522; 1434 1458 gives 1.45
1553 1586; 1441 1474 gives 1.61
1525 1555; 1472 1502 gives 1.70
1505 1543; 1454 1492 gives 1.59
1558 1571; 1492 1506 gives 1.46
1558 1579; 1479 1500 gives 2.06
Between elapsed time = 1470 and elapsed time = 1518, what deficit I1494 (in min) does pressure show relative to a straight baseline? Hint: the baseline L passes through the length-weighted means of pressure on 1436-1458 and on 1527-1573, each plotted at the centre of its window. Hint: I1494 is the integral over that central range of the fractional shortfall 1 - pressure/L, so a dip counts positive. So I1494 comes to 6.61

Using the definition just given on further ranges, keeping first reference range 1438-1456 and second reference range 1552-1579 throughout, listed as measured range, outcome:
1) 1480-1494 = 5.2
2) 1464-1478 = 2.8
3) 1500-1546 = -3.1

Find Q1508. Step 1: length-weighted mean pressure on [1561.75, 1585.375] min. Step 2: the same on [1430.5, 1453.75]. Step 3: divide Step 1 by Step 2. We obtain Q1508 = 1.7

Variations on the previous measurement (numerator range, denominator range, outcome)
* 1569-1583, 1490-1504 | 1.92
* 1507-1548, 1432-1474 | 1.45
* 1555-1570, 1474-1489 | 1.73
